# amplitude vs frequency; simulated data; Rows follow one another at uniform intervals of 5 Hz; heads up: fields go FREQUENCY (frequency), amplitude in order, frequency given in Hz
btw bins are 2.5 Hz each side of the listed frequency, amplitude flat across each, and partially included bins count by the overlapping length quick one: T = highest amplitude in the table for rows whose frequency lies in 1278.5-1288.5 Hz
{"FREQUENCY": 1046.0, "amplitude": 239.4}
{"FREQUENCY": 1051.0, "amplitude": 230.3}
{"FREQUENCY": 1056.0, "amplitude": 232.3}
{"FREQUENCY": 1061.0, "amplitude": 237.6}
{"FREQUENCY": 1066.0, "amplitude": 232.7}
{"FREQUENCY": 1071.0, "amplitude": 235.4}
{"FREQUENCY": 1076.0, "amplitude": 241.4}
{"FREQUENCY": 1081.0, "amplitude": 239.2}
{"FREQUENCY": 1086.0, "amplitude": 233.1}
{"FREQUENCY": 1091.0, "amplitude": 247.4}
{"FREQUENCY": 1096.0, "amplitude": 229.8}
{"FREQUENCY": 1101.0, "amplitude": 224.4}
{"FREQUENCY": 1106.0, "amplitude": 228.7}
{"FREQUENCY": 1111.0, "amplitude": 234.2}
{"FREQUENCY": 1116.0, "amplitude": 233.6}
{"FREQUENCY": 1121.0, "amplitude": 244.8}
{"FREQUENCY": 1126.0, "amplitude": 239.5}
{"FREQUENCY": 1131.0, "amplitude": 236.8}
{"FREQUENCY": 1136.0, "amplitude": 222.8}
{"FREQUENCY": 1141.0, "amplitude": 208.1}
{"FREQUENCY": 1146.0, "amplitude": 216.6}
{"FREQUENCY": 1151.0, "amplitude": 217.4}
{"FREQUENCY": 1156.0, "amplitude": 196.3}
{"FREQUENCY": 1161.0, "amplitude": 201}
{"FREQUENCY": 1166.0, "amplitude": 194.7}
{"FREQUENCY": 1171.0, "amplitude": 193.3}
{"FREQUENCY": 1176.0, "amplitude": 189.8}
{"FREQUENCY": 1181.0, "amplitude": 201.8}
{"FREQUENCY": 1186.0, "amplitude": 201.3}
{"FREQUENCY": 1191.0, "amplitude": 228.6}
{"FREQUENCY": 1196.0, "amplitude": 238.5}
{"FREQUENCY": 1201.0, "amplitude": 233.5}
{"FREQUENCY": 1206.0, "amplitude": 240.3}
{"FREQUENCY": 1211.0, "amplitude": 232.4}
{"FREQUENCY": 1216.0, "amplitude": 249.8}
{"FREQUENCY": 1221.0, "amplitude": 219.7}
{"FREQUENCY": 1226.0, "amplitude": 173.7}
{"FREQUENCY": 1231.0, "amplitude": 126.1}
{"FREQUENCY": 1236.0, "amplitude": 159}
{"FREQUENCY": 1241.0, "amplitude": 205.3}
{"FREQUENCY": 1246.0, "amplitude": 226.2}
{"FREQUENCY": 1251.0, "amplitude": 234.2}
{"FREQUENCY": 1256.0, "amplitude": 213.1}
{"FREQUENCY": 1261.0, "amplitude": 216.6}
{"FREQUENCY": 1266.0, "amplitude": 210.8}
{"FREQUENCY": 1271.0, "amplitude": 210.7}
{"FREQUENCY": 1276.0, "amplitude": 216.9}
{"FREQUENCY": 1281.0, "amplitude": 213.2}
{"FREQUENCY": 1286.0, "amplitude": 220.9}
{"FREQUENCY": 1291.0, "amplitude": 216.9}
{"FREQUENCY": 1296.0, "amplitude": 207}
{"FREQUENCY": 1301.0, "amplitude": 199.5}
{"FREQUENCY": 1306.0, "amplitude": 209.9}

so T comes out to 220.9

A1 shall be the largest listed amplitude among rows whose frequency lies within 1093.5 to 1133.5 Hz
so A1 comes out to 244.8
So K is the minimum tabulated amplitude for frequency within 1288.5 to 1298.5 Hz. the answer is 207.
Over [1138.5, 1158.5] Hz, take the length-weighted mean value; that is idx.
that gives 210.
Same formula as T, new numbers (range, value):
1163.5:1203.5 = 238.5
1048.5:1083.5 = 241.4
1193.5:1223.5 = 249.8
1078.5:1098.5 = 247.4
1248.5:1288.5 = 234.2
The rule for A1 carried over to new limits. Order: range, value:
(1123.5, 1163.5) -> 239.5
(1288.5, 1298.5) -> 216.9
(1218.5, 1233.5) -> 219.7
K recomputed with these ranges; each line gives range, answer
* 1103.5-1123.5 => 228.7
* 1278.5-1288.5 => 213.2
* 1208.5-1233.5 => 126.1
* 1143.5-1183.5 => 189.8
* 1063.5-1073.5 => 232.7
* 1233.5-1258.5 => 159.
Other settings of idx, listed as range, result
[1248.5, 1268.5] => 219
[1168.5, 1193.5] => 203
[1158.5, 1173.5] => 196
